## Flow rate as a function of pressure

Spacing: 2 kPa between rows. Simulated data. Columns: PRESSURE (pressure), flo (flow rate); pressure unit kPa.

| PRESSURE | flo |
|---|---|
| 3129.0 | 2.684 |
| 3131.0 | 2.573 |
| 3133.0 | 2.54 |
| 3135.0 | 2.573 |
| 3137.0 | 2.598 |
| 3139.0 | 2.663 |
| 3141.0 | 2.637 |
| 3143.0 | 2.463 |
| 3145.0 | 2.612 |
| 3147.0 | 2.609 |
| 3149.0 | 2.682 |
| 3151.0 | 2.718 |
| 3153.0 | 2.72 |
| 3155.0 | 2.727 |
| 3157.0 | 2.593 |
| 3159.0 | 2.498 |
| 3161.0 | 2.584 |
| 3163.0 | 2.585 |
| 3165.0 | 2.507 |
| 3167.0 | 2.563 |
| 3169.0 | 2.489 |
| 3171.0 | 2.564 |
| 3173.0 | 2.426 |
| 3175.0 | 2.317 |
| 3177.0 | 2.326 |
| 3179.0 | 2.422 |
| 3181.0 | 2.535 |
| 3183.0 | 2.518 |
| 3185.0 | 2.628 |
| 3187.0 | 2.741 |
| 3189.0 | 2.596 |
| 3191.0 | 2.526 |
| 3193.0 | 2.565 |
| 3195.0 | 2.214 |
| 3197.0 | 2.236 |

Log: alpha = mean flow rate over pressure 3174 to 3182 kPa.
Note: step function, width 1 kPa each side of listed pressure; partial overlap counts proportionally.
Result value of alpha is 2.4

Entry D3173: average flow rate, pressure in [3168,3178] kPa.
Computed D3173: 2.42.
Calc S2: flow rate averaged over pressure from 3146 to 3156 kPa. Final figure 2.69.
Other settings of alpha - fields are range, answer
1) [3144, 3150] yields 2.63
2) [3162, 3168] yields 2.55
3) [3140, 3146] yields 2.57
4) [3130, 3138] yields 2.57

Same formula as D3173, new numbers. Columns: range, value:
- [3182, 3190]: 2.62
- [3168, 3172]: 2.53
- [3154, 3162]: 2.6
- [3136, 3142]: 2.63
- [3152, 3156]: 2.72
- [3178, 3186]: 2.53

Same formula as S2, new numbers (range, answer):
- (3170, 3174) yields 2.5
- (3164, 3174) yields 2.51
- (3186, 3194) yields 2.61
